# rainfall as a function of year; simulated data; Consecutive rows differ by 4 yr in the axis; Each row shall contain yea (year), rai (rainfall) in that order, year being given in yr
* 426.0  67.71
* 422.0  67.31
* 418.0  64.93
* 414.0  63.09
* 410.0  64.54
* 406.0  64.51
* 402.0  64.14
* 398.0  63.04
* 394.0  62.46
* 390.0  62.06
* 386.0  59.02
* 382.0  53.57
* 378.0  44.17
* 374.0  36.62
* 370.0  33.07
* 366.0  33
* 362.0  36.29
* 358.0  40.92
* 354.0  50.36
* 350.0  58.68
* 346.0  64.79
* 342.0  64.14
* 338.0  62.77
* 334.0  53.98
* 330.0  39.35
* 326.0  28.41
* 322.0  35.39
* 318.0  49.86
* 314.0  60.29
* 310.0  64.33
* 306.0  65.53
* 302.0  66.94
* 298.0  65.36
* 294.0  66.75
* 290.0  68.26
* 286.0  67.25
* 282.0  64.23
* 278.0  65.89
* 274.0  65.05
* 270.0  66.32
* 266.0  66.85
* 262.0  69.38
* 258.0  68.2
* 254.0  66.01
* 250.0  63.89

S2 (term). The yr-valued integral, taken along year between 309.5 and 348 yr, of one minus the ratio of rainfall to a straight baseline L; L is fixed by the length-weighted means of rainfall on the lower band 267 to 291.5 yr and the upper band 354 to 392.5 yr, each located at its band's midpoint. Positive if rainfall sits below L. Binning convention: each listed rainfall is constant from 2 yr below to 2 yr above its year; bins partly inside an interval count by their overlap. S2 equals 1.9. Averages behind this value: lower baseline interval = 66.2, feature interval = 51.9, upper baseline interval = 44.9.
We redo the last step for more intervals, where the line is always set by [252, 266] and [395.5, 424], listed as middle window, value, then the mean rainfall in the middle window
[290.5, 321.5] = 2.3 yr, 61.7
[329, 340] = 2.1 yr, 53.2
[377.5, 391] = 2.0 yr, 55.3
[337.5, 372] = 8.9 yr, 48.8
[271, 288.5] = 0.4 yr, 65.7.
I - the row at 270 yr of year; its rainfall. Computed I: 66.32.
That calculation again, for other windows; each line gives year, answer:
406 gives 64.51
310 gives 64.33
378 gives 44.17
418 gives 64.93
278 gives 65.89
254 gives 66.01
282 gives 64.23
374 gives 36.62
